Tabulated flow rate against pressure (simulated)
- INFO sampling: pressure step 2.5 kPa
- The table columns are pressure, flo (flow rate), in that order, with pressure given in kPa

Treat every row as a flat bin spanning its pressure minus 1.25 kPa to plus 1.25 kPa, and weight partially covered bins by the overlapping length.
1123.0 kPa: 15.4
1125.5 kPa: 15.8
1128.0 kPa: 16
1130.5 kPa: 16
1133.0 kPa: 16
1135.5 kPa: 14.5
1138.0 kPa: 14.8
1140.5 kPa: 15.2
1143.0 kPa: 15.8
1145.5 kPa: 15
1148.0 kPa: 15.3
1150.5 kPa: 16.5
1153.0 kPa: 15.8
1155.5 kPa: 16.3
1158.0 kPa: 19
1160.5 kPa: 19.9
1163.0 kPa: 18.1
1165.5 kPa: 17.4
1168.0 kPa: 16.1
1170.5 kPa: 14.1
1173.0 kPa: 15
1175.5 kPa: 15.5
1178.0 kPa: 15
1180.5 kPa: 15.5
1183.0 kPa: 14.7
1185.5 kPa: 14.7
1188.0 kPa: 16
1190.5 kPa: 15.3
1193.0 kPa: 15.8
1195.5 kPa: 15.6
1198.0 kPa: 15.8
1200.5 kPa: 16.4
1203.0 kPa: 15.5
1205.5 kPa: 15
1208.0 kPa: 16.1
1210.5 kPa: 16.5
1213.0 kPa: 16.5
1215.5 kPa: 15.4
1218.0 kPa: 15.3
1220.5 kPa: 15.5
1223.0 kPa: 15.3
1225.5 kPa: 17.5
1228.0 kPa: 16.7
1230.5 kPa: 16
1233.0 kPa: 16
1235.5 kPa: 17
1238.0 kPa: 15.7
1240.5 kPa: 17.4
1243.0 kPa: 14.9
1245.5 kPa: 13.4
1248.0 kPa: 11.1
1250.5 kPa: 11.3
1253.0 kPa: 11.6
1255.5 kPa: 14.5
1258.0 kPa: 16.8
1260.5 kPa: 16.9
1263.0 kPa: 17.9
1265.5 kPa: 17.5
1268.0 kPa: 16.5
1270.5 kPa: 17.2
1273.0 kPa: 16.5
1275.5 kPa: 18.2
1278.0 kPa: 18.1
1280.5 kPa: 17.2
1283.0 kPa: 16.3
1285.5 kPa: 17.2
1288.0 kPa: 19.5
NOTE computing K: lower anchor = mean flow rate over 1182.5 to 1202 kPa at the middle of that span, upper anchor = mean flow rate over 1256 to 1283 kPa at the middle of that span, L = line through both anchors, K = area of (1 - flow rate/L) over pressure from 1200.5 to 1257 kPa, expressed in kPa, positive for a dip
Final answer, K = 3.70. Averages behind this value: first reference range 15.6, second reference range 17.2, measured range 15.2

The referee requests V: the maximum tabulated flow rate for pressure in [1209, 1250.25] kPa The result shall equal 17.5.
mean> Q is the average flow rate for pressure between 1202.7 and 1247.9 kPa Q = 15.8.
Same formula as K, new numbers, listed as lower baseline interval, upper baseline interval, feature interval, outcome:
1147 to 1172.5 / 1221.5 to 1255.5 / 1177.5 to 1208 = 1.0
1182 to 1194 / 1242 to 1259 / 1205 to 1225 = -1.9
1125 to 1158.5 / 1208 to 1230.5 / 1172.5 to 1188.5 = 0.8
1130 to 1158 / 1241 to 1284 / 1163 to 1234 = -0.3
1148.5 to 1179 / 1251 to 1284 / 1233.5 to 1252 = 2.3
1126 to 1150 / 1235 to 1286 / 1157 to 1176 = -1.7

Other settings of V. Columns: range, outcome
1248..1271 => 17.9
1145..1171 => 19.9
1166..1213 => 16.5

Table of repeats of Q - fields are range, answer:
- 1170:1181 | 15.1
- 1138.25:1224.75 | 15.9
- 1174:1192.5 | 15.3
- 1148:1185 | 16.3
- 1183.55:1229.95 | 15.8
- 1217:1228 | 16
